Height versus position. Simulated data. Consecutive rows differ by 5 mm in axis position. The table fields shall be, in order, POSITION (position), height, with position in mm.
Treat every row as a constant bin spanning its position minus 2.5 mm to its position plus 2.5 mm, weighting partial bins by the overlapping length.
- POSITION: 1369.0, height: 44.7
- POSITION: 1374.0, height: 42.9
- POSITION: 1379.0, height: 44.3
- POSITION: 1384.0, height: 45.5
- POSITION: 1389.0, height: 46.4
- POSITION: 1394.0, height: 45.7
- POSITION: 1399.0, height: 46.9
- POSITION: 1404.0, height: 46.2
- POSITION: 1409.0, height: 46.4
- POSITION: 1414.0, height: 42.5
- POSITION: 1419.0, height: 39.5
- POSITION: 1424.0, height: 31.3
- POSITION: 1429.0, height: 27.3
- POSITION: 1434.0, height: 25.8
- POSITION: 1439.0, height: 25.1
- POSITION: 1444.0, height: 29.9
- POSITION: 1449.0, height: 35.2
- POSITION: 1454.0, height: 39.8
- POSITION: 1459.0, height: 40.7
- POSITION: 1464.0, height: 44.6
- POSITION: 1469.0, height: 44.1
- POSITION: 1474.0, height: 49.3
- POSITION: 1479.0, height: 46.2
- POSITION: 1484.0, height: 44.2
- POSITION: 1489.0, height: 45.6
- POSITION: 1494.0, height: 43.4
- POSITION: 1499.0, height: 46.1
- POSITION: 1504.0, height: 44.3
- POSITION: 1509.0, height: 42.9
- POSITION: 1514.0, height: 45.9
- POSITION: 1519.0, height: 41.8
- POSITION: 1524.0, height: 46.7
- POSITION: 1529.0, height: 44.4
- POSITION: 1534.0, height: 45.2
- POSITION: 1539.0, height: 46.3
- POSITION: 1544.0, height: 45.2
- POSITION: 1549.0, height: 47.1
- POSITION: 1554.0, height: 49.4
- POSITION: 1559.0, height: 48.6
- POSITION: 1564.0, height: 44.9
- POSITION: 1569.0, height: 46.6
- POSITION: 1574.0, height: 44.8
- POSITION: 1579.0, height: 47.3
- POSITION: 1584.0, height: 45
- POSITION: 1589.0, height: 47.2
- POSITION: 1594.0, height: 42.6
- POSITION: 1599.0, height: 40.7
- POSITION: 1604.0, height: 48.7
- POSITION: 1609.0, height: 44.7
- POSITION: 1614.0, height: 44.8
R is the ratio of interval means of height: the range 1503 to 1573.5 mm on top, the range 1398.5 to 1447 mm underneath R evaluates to 1.3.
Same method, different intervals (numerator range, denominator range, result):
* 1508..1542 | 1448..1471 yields 1.09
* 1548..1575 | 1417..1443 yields 1.59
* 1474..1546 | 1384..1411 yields 0.97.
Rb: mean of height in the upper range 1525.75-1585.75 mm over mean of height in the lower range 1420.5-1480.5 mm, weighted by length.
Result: 1.3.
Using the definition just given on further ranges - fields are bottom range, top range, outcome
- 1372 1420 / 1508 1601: 1.01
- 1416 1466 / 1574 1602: 1.32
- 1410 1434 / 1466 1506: 1.30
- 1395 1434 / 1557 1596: 1.17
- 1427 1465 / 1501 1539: 1.34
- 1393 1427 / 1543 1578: 1.11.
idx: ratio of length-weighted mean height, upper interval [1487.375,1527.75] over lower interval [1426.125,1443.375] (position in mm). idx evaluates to 1.7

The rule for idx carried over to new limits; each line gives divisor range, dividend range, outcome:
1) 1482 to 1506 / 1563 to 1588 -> 1.02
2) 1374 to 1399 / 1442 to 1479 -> 0.90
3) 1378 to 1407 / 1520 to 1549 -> 0.99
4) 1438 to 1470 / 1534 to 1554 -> 1.25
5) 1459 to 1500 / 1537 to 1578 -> 1.03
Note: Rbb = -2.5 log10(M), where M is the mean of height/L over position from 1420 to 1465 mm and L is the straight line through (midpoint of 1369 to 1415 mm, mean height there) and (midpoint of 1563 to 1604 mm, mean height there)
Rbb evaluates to 0.34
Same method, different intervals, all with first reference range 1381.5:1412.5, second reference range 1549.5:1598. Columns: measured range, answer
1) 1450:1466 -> 0.13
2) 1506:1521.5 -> 0.06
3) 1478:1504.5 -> 0.03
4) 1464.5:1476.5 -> -0.01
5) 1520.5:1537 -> 0.02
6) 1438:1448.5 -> 0.49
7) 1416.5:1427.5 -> 0.31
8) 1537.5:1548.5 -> 0.00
